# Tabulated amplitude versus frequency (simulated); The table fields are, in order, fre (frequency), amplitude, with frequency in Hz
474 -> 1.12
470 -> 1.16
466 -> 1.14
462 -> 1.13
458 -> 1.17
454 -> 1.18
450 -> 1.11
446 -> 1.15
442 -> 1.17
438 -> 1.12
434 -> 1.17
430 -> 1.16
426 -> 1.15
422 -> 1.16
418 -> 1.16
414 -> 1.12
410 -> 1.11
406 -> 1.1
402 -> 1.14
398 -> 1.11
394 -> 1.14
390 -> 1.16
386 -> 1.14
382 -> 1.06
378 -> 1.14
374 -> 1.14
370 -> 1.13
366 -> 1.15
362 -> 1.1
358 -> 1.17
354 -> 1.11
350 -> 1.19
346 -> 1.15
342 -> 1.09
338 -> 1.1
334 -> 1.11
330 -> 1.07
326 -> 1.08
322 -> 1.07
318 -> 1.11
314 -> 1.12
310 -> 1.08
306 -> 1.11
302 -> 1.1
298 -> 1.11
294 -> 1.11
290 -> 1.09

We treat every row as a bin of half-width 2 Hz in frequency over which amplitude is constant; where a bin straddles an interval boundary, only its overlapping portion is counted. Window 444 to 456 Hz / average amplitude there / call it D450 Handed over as 1.15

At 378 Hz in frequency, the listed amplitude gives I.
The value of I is 1.14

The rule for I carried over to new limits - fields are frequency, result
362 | 1.1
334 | 1.11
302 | 1.1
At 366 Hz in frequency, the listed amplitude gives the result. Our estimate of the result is 1.15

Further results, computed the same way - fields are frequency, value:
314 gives 1.12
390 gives 1.16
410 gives 1.11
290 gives 1.09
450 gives 1.11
